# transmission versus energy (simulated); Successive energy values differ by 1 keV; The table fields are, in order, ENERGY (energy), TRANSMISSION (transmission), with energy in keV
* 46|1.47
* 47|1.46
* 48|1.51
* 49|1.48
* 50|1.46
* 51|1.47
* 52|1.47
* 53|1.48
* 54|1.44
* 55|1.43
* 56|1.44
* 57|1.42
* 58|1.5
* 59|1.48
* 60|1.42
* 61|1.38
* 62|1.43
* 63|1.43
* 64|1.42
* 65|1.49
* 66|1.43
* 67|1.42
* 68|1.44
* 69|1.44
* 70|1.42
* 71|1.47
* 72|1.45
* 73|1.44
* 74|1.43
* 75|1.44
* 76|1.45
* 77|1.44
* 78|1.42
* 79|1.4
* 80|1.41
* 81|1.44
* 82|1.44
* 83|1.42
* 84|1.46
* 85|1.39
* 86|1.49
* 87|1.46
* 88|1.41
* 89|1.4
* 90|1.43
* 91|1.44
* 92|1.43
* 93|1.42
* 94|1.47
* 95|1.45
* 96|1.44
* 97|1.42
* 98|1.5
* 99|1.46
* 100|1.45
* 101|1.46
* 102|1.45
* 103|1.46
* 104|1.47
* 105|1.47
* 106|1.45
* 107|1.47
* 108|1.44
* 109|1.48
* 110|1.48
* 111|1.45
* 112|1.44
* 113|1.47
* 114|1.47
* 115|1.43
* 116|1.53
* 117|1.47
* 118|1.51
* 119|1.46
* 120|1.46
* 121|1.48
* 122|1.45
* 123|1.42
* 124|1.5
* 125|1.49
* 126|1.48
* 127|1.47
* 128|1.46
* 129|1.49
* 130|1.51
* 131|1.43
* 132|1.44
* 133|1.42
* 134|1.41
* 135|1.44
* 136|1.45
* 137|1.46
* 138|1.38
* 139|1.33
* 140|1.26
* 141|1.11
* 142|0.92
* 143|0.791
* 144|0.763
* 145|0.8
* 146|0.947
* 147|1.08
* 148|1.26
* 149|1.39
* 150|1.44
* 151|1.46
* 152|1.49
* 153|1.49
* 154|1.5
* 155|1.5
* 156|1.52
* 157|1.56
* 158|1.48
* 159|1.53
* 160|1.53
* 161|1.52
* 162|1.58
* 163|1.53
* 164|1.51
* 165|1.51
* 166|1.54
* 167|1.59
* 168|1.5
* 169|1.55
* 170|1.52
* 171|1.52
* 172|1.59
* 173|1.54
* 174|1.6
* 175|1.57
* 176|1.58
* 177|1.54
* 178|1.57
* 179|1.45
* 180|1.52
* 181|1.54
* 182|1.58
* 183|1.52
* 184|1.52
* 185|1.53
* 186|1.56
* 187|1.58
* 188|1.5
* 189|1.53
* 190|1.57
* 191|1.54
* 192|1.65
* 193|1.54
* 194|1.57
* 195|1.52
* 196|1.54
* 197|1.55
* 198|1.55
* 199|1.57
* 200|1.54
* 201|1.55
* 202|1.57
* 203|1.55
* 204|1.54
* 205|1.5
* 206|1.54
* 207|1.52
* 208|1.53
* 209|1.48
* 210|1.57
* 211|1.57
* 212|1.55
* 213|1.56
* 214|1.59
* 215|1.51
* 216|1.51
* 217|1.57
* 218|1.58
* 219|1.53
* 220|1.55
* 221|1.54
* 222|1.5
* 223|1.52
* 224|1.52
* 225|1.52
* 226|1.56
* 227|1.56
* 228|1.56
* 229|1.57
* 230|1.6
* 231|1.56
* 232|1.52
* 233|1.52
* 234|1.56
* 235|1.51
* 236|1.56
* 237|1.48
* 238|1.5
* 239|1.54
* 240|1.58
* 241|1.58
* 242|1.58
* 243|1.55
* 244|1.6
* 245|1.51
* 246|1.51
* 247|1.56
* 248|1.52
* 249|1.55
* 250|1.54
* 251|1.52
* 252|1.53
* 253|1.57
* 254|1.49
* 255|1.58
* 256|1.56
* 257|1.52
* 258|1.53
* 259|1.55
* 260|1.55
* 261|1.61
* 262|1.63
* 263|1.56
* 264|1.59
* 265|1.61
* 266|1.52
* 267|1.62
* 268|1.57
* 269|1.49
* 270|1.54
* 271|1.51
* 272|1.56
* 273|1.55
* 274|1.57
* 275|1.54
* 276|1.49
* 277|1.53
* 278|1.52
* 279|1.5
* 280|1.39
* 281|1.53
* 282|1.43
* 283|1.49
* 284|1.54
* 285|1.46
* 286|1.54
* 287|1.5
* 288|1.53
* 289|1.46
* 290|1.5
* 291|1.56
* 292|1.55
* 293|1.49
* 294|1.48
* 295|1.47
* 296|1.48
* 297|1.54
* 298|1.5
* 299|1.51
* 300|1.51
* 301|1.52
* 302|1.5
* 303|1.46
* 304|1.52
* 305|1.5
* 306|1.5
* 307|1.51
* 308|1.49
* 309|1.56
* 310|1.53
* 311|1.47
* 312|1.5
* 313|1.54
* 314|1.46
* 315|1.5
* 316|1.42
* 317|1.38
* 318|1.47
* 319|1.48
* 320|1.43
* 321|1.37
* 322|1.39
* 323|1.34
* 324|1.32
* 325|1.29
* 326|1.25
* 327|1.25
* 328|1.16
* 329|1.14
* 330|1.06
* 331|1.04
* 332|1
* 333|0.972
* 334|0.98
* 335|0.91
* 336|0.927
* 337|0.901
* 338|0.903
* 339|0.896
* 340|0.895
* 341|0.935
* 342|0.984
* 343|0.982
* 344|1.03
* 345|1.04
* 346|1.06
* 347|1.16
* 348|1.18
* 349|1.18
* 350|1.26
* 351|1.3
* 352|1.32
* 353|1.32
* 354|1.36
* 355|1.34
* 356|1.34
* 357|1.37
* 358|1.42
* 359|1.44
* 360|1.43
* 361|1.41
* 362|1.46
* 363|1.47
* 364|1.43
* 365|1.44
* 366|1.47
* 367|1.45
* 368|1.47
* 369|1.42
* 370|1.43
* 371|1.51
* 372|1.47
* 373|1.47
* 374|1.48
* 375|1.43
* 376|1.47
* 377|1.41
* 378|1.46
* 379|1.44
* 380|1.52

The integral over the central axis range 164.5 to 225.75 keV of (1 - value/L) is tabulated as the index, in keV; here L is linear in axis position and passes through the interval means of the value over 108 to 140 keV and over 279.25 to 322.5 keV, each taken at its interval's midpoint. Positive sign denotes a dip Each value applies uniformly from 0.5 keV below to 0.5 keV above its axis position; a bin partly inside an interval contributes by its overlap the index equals -3.2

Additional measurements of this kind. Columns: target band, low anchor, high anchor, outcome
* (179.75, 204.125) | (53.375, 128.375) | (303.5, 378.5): -2.79 keV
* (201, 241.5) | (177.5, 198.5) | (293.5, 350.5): -1.74 keV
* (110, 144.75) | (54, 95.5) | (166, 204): 2.52 keV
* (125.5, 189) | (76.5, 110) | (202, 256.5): 2.53 keV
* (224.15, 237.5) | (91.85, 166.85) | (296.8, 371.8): -1.79 keV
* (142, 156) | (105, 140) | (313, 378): 2.03 keV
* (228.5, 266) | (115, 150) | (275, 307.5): -2.48 keV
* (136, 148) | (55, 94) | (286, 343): 2.62 keV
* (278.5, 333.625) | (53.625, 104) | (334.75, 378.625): -4.89 keV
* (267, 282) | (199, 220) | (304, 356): -1.52 keV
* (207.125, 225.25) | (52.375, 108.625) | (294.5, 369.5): -2.22 keV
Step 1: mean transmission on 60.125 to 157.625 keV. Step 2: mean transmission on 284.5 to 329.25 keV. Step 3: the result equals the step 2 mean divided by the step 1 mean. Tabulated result 1.03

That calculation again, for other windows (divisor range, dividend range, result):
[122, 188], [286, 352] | 0.91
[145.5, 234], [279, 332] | 0.94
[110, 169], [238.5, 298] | 1.09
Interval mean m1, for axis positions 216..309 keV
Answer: 1.53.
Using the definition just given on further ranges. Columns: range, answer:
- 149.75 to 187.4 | 1.53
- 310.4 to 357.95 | 1.21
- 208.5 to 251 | 1.54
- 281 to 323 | 1.49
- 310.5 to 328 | 1.4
